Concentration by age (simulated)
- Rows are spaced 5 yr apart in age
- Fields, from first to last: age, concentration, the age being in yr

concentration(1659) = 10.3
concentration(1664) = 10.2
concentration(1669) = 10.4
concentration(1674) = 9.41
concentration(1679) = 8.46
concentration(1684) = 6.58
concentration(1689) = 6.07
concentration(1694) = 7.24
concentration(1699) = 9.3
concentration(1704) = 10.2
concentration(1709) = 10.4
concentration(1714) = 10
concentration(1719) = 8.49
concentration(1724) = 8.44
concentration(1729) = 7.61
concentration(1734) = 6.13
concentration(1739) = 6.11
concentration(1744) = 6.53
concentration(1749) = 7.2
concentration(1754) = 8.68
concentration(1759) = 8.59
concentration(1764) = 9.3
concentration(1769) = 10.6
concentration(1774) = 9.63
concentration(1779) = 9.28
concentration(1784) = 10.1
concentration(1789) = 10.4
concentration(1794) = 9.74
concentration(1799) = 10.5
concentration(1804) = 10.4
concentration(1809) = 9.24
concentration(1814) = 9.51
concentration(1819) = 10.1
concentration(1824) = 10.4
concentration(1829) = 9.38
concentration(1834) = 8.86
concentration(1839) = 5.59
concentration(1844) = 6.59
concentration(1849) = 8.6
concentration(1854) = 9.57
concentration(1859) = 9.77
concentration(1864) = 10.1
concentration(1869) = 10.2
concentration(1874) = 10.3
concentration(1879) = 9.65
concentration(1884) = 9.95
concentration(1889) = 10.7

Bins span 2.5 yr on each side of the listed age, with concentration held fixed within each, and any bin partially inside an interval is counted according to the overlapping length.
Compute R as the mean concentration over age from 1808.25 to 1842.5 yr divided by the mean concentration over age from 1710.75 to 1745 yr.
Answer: 1.2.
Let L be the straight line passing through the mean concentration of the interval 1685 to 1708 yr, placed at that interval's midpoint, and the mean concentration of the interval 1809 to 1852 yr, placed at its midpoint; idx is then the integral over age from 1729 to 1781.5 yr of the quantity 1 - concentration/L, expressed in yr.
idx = 1.63 yr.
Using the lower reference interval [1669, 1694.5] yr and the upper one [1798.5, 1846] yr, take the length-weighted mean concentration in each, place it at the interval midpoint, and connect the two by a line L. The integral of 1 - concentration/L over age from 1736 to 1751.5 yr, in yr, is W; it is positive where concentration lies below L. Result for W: 3.29 yr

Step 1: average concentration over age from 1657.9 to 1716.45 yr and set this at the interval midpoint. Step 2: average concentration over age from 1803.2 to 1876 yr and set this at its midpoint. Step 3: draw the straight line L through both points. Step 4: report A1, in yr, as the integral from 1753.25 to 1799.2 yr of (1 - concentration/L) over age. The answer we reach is -2.8 yr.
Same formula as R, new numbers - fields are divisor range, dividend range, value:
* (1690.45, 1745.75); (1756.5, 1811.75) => 1.19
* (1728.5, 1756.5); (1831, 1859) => 1.15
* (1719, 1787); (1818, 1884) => 1.10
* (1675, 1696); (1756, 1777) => 1.31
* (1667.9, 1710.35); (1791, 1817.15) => 1.15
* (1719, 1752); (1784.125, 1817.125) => 1.40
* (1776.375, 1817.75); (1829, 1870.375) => 0.87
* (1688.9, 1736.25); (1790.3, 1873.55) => 1.09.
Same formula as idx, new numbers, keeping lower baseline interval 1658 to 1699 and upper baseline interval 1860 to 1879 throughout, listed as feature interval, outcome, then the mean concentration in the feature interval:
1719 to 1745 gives 5.3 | 7.14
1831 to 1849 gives 4.7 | 7.3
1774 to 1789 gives -0.7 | 9.8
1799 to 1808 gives -0.6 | 10.2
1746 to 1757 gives 1.5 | 7.91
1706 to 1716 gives -1.6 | 10.2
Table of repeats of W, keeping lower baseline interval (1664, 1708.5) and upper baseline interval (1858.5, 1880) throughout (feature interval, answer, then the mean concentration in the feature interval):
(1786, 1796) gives -0.7 yr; 10.1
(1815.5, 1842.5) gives 2.6 yr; 8.81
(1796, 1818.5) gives -0.8 yr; 9.93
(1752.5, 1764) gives 0.5 yr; 8.78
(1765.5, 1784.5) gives -1.1 yr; 9.85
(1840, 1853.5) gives 3.0 yr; 7.66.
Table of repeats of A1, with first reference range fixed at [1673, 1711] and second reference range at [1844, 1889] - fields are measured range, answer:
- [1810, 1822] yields -0.6 yr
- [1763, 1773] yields -1.2 yr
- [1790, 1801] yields -1.2 yr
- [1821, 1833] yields -0.5 yr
